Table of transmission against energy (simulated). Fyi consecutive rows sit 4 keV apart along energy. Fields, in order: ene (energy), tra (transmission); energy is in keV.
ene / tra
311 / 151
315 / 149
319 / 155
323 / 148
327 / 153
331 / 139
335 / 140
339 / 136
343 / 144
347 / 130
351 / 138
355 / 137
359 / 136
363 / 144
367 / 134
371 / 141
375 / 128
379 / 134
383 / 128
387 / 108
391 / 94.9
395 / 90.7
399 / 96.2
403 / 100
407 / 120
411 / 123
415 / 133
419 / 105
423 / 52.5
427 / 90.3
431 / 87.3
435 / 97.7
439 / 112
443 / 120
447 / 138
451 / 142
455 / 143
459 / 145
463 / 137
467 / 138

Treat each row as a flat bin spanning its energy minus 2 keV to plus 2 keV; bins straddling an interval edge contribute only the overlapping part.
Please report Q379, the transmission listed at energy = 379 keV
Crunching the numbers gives 134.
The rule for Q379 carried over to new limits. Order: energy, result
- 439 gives 112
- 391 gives 94.9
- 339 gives 136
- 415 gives 133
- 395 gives 90.7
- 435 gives 97.7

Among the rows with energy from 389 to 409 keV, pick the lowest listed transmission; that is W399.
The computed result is 90.7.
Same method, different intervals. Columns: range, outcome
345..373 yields 130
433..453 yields 97.7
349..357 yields 137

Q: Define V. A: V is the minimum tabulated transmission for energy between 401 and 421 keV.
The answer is 100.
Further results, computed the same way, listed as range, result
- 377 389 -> 108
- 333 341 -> 136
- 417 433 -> 52.5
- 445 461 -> 138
